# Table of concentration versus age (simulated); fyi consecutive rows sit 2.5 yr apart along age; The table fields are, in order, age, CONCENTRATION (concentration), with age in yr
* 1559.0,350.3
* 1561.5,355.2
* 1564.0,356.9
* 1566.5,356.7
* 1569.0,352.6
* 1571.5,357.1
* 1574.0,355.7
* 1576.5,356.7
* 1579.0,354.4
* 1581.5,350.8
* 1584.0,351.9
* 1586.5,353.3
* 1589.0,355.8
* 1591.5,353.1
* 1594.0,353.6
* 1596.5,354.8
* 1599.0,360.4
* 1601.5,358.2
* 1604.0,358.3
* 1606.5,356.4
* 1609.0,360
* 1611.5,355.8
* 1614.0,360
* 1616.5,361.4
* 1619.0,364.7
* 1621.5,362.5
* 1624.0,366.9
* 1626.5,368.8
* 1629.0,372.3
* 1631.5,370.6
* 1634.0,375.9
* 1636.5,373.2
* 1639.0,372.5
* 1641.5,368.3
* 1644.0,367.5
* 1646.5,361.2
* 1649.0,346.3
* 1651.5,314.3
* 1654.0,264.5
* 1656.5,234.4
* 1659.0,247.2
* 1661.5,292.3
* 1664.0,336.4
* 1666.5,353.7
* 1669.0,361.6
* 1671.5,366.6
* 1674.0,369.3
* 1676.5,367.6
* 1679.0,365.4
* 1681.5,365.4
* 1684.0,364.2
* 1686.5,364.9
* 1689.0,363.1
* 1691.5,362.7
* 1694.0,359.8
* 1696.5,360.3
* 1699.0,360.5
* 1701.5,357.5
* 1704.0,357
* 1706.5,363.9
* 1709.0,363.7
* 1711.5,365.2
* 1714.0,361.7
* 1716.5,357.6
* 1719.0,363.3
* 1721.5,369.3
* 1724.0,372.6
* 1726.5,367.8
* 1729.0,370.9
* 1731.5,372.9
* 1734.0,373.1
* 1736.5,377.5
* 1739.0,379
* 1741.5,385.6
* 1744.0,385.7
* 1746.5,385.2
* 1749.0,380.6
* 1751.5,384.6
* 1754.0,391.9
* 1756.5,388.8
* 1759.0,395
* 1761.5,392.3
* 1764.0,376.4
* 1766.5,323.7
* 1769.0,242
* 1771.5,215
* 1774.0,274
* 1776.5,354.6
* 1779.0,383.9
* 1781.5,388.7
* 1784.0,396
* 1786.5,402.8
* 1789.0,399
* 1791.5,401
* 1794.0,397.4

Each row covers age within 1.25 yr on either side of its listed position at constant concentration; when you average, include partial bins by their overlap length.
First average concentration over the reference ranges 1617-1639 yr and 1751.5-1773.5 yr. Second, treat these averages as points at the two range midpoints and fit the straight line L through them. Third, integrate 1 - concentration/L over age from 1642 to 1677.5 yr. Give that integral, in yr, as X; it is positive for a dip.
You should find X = 3.4 yr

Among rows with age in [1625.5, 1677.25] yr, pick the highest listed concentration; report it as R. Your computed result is 375.9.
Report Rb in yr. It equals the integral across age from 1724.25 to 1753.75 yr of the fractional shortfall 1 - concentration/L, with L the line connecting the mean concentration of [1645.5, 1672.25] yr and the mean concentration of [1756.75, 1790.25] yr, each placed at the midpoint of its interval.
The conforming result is -3.4 yr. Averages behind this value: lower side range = 315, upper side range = 351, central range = 379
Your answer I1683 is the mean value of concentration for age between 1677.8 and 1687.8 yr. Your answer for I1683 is 365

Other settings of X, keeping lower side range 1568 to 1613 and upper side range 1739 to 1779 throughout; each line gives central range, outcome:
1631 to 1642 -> -0.5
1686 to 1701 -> -0.3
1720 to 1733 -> -0.6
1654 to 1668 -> 2.5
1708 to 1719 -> -0.3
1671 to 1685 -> -0.5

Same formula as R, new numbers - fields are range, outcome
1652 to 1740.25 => 379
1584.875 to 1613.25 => 360.4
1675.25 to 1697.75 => 367.6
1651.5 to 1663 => 314.3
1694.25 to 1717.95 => 365.2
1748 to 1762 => 395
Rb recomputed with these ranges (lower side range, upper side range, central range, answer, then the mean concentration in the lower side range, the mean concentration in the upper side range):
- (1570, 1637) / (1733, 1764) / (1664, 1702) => 1.2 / 360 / 385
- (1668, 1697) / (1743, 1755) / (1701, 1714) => 0.4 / 364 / 385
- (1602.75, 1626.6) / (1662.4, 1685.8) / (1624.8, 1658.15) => 1.5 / 361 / 360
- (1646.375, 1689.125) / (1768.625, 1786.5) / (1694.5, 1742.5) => -4.9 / 334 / 332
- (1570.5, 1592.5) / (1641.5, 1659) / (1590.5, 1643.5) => -4.8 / 354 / 314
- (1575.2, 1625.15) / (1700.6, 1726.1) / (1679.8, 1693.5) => -0.1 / 357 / 363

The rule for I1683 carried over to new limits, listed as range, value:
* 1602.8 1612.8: 358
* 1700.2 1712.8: 361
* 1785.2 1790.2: 401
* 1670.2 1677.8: 368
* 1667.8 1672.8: 364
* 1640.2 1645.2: 368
